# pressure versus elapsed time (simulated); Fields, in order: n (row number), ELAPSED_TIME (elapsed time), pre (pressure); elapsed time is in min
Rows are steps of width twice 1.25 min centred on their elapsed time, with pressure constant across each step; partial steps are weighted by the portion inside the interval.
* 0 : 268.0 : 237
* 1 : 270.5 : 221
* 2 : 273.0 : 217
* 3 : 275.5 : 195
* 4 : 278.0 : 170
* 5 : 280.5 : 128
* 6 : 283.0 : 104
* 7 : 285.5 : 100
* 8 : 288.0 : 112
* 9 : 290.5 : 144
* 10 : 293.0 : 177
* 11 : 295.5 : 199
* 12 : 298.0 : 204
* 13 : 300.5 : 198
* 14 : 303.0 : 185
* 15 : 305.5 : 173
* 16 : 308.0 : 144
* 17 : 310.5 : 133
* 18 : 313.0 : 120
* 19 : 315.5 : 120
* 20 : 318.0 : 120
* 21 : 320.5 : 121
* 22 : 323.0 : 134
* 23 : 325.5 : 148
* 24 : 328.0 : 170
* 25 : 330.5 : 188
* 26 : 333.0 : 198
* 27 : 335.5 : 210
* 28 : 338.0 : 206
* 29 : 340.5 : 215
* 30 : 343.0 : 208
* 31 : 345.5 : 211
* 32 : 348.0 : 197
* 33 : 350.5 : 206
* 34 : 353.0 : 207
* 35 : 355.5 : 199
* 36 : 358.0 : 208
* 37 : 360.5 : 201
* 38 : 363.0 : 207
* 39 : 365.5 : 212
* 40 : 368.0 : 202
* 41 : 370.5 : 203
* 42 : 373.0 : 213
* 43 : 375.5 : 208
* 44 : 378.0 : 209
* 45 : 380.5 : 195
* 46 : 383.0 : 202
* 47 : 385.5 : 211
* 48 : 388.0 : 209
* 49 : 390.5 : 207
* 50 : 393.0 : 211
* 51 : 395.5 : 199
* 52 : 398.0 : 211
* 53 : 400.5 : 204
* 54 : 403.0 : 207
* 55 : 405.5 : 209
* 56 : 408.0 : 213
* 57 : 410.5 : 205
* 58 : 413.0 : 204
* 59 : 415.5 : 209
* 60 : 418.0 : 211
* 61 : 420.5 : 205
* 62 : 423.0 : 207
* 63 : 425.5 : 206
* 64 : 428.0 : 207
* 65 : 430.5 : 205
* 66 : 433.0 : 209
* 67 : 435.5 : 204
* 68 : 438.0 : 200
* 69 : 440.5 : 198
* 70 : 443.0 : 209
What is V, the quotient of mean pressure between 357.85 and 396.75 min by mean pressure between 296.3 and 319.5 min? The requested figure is 1.3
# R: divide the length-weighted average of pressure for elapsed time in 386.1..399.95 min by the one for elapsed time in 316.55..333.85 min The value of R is 1.36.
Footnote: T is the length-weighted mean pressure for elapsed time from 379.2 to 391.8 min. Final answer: 205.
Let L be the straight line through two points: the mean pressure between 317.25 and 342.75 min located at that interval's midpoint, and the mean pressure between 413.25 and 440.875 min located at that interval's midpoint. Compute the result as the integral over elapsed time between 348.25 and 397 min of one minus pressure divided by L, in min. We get -4.7 min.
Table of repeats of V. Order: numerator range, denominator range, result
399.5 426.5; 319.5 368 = 1.08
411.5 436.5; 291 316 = 1.25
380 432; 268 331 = 1.31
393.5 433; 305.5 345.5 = 1.26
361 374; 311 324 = 1.68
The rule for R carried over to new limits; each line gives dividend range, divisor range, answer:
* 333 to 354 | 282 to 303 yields 1.32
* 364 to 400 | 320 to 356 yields 1.09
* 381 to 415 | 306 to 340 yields 1.32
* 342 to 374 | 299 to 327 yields 1.41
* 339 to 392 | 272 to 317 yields 1.32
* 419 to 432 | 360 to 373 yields 1.00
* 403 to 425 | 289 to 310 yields 1.18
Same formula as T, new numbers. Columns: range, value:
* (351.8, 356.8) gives 203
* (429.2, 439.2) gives 205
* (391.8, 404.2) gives 206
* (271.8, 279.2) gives 194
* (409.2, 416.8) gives 206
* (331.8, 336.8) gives 204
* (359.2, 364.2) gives 204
